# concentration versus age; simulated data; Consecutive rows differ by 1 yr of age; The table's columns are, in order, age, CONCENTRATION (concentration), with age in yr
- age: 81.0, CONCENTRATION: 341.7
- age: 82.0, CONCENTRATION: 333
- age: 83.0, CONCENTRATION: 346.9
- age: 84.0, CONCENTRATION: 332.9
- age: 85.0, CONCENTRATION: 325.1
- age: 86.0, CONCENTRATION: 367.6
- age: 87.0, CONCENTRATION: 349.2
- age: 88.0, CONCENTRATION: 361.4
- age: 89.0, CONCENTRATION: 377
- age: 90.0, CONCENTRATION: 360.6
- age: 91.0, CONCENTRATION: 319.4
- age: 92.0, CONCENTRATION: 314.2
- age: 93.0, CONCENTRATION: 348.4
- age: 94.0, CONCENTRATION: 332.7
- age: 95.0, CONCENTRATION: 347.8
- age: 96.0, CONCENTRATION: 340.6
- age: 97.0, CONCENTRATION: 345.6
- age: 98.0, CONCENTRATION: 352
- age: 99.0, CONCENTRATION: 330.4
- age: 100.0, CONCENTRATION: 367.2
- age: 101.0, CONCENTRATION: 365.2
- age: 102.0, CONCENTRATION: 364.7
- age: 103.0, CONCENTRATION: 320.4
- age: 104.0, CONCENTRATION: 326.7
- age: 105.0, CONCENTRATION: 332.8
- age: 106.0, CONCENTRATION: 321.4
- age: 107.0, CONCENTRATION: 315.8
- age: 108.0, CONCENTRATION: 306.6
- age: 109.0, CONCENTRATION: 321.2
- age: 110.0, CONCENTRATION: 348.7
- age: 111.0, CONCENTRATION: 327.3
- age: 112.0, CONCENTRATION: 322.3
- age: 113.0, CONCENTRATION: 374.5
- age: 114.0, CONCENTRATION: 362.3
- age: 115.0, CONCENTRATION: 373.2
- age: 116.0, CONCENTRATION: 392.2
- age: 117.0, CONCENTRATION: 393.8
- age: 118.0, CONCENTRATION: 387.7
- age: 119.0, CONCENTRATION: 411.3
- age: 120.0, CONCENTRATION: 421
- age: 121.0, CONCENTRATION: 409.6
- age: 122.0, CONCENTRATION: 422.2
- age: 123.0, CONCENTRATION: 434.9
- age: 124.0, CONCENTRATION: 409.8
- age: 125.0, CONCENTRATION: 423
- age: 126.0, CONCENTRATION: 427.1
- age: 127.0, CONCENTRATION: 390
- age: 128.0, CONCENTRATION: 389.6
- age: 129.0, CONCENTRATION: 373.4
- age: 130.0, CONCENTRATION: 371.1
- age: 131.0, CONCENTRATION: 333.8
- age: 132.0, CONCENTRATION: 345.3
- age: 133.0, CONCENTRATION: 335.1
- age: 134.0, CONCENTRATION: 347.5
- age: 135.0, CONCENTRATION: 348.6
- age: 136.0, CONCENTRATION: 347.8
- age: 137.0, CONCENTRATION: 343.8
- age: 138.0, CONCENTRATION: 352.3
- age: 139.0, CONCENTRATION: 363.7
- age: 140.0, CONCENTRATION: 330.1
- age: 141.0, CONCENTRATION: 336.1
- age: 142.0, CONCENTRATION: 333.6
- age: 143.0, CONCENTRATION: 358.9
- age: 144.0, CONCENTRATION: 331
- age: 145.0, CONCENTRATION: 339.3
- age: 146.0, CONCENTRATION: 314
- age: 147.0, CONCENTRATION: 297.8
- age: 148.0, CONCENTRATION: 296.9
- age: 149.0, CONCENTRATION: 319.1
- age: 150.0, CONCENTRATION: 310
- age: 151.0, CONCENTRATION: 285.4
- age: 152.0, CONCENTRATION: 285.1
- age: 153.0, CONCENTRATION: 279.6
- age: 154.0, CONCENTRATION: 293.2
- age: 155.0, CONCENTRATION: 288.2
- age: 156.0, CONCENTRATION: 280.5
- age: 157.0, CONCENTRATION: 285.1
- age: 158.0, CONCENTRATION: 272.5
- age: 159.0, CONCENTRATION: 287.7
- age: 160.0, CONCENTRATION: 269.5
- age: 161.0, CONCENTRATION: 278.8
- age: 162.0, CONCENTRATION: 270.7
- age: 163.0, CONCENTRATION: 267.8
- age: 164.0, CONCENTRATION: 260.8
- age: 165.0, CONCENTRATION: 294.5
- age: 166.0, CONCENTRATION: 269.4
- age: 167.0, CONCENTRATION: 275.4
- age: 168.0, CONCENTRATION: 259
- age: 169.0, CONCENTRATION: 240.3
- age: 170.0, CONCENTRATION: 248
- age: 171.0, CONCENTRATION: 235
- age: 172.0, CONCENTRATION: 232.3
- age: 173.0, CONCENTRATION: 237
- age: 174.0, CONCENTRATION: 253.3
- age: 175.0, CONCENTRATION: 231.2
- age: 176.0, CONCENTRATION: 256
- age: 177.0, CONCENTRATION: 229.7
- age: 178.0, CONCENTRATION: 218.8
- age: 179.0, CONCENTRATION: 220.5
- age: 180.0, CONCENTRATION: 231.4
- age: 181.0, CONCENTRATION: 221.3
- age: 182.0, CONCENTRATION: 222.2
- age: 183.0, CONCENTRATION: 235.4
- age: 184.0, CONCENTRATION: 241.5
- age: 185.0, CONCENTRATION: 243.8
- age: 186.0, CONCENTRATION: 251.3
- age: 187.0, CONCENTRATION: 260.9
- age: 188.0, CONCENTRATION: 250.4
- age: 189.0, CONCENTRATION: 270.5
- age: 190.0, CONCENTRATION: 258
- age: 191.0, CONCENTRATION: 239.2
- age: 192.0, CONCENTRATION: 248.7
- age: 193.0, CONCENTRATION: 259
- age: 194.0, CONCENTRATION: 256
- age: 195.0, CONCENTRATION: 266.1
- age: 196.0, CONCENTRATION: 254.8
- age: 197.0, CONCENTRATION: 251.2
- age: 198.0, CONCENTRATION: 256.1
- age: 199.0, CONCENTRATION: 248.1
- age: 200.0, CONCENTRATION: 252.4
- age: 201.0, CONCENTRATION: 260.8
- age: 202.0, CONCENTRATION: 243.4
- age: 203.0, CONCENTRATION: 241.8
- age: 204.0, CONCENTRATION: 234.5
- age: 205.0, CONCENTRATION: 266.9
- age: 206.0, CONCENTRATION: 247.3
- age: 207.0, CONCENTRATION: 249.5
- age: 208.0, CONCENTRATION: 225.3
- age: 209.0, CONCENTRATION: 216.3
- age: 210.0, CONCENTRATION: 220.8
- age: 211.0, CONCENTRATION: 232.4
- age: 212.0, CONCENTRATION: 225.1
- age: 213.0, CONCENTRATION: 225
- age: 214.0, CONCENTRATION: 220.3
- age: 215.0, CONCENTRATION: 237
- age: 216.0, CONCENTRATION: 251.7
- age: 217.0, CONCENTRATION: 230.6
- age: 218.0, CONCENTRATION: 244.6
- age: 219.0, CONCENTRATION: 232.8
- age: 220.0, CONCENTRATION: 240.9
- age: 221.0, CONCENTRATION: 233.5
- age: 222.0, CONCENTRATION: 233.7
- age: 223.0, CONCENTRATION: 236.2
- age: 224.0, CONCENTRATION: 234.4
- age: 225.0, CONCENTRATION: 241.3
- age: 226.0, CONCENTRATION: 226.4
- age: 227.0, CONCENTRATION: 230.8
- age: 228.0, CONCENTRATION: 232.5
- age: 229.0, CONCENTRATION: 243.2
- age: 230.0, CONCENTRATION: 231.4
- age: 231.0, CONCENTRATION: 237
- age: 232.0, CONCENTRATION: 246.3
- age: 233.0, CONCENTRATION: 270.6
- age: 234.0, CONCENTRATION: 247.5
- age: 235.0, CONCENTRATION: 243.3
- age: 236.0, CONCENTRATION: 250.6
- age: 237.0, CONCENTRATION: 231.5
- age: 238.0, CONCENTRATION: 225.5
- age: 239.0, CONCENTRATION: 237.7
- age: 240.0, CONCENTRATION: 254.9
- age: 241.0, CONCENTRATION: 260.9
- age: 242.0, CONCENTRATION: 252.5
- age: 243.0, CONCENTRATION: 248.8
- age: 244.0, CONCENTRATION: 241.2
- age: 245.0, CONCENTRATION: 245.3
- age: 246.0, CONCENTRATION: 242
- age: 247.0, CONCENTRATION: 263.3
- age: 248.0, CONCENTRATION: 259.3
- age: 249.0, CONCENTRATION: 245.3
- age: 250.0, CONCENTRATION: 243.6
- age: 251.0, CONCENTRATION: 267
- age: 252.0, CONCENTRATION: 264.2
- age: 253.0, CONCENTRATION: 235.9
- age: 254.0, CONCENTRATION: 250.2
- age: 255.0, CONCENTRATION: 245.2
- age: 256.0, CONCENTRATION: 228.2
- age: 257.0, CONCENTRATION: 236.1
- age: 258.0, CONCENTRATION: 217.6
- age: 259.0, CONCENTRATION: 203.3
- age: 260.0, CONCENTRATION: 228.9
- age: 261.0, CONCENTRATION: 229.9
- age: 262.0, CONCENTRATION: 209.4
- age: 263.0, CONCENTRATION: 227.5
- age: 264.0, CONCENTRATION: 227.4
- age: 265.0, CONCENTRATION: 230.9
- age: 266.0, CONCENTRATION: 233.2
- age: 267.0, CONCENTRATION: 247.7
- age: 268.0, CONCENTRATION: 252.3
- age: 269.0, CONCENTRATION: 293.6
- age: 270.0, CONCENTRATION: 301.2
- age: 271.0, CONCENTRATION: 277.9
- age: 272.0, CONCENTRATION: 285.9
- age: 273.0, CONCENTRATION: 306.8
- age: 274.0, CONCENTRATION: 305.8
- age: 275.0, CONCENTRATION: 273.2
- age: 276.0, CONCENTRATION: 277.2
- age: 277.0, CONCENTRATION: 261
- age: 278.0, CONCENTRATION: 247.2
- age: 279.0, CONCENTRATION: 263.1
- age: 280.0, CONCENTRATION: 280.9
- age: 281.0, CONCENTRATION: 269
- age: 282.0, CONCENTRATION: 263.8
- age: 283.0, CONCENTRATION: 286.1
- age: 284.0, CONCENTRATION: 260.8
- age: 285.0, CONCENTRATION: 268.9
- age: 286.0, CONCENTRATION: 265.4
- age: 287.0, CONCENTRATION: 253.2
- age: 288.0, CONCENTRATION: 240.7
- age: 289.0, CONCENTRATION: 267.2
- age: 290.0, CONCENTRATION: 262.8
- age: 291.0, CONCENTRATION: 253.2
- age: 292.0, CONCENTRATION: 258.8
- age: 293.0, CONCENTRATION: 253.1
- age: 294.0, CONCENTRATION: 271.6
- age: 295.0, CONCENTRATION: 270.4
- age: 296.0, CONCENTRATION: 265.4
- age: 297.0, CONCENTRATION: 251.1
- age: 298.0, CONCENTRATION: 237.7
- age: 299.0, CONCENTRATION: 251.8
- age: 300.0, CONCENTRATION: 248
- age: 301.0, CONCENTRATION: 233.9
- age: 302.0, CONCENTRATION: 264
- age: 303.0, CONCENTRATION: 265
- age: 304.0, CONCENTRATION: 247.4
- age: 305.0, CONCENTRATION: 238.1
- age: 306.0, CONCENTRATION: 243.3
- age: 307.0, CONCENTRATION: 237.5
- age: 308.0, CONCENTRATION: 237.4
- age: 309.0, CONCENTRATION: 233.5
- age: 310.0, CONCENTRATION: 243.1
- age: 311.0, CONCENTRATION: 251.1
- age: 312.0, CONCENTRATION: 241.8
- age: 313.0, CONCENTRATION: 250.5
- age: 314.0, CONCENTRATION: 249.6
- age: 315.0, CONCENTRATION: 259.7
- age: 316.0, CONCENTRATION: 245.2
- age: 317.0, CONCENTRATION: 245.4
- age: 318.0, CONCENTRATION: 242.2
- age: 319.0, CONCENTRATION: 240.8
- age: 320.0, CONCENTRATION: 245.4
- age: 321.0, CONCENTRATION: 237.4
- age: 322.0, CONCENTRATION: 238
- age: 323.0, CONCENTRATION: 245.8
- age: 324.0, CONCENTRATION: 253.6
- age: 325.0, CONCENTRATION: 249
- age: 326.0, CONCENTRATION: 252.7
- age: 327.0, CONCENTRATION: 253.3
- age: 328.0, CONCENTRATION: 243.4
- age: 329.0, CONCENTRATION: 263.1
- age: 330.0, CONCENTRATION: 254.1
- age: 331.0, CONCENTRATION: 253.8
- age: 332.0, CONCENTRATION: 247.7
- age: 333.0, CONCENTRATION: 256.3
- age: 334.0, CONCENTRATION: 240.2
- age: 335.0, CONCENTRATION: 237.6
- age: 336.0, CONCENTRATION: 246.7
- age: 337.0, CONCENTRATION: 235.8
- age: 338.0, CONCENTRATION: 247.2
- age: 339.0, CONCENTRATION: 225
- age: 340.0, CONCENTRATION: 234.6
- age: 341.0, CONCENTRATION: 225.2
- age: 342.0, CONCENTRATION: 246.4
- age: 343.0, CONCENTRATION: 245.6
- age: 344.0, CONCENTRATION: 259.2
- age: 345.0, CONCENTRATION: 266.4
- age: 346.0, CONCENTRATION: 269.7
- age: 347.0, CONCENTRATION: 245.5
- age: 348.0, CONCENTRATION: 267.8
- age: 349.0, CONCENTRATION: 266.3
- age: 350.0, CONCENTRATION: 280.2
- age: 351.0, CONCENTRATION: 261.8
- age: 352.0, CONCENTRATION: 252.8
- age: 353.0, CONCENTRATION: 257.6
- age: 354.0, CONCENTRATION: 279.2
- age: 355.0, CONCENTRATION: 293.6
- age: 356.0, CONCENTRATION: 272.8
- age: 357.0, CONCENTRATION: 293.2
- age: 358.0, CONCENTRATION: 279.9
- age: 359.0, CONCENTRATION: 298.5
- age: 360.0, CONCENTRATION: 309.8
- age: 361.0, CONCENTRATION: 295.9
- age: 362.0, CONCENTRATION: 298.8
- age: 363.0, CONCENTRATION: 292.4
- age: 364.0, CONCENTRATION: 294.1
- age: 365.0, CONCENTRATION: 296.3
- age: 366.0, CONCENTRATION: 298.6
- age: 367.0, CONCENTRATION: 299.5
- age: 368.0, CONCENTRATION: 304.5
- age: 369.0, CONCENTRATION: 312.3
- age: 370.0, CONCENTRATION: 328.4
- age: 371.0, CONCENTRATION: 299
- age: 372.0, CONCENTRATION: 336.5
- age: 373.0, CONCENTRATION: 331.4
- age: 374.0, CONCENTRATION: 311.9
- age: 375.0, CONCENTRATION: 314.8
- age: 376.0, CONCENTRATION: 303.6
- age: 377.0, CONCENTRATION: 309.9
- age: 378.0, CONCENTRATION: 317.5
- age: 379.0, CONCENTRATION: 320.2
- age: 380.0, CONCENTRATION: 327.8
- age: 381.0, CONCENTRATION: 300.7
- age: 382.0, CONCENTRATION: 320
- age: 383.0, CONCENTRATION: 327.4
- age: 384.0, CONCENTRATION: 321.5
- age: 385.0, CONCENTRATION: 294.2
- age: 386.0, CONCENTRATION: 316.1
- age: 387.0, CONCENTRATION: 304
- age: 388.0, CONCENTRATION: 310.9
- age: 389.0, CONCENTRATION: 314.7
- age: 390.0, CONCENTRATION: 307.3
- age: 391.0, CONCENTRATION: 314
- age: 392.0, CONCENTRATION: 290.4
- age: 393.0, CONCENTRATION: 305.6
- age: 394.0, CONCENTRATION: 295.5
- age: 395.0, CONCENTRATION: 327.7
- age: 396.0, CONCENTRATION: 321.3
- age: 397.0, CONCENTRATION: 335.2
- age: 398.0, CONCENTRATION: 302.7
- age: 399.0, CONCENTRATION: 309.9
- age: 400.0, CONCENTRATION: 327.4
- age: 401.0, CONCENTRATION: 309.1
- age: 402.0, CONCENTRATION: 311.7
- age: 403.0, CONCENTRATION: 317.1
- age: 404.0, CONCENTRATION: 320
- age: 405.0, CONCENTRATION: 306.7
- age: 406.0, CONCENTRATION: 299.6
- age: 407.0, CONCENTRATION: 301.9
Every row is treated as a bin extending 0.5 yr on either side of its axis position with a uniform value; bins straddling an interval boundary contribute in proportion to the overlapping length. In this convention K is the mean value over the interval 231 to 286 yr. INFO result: 253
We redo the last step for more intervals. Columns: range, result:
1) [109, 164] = 342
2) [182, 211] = 247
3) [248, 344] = 251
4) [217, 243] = 241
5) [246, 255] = 252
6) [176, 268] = 241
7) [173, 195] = 243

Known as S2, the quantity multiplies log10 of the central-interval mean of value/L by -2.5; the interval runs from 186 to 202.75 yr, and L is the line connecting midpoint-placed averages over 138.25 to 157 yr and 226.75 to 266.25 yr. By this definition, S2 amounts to 0.10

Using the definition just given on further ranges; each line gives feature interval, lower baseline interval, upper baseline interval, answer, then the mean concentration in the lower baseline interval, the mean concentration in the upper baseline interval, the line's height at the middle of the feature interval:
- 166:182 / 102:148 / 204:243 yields 0.241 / 359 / 239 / 299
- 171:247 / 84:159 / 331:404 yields 0.325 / 346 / 291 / 326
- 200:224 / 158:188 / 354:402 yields 0.104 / 250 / 308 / 261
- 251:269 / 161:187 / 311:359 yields 0.064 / 247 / 254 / 250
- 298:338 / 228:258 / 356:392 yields 0.143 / 246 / 308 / 281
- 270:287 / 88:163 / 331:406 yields 0.131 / 342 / 291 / 310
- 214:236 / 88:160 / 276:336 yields 0.223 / 345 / 253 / 294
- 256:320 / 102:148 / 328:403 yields 0.223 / 359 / 289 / 311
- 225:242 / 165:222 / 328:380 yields 0.043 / 243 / 278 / 252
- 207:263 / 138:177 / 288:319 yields 0.123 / 286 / 250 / 267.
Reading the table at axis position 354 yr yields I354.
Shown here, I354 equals 279.2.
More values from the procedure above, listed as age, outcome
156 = 280.5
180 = 231.4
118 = 387.7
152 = 285.1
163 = 267.8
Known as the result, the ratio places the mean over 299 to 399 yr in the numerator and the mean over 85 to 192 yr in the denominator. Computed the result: 0.87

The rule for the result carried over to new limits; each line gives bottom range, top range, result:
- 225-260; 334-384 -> 1.17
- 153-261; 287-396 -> 1.10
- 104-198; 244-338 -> 0.82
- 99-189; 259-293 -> 0.83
